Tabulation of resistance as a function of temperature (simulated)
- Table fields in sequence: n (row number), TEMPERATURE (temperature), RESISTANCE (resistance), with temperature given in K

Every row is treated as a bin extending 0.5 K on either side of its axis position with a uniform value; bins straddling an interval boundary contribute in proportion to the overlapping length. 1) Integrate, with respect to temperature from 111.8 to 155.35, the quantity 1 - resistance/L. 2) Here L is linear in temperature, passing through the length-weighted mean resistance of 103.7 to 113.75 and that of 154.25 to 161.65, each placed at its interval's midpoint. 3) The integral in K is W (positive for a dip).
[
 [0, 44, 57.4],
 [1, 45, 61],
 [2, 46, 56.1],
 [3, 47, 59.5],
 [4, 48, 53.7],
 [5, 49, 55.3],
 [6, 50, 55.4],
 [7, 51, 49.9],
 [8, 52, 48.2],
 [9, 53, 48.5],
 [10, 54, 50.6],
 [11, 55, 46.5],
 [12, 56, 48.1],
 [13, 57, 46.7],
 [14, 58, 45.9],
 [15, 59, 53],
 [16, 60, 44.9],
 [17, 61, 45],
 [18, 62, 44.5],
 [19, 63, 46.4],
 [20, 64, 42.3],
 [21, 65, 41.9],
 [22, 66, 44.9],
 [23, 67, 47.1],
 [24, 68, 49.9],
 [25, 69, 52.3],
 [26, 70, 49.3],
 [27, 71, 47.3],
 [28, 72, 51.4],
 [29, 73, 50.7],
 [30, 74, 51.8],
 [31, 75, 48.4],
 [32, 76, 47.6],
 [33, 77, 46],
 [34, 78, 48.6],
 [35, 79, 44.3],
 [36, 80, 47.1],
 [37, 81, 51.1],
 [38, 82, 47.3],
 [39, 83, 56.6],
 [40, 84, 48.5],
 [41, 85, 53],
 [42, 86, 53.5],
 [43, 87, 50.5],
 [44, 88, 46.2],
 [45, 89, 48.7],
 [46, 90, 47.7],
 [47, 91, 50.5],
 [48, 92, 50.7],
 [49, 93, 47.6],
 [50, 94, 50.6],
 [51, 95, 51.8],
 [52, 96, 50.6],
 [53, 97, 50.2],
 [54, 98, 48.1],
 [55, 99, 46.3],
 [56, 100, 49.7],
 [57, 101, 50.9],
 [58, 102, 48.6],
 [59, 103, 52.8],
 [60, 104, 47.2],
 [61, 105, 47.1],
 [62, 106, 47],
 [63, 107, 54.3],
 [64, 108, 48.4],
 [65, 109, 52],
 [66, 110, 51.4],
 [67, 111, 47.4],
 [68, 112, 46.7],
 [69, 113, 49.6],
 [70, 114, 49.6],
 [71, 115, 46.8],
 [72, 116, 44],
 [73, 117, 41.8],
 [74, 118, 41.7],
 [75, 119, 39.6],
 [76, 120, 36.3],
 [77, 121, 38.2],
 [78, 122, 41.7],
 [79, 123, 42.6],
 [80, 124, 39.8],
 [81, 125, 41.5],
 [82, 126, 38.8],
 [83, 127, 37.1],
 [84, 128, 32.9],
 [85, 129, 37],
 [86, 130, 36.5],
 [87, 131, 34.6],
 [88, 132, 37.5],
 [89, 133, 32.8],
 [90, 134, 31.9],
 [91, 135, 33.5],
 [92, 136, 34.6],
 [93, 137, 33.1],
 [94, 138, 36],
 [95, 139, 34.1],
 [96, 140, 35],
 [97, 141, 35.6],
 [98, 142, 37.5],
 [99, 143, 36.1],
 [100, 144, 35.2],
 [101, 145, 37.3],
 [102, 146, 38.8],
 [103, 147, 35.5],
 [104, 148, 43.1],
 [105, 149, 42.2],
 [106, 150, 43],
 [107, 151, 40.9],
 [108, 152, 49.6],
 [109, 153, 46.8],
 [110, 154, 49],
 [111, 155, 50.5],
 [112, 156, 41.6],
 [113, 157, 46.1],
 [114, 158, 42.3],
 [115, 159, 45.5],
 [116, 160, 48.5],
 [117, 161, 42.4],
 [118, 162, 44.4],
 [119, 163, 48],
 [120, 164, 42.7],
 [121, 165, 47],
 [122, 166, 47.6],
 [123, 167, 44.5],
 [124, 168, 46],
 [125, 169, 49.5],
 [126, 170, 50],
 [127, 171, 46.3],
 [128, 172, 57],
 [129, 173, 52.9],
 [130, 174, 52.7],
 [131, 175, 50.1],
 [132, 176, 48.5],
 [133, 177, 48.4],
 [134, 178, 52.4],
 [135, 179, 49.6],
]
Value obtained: 7.04 K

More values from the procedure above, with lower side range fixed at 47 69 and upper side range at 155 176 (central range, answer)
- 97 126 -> 1.11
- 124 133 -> 2.04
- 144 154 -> 1.18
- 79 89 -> -0.39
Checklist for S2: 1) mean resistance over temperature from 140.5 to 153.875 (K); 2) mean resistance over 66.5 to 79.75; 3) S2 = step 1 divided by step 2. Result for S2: 0.8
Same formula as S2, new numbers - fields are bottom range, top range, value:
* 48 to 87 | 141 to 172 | 0.90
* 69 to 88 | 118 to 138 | 0.74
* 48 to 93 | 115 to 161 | 0.81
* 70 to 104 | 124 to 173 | 0.83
